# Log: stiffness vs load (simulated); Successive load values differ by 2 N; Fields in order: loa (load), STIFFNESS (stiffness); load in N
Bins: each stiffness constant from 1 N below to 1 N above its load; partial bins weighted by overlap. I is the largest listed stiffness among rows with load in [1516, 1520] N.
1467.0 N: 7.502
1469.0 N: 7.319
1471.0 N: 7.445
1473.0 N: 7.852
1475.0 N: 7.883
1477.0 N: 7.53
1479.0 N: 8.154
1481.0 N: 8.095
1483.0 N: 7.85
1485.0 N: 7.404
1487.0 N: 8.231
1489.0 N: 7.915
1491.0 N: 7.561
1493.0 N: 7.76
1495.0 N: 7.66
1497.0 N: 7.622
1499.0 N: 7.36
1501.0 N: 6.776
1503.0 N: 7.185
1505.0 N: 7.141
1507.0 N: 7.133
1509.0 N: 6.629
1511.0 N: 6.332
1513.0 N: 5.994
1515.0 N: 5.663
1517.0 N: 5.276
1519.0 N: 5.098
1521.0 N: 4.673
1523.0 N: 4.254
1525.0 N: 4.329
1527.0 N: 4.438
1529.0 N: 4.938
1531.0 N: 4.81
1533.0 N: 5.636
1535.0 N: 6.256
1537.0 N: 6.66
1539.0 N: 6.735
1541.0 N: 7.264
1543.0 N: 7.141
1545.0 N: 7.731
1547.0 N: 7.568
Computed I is 5.276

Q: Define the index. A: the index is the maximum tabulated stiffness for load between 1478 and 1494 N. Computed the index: 8.231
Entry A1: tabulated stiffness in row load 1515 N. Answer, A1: 5.663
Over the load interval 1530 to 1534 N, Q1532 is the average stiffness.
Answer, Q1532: 5.22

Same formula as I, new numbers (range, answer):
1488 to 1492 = 7.915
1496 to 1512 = 7.622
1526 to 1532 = 4.938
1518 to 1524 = 5.098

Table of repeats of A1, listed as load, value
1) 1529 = 4.938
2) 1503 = 7.185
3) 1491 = 7.561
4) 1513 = 5.994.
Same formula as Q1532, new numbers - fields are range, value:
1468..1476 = 7.62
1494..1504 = 7.32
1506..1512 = 6.7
